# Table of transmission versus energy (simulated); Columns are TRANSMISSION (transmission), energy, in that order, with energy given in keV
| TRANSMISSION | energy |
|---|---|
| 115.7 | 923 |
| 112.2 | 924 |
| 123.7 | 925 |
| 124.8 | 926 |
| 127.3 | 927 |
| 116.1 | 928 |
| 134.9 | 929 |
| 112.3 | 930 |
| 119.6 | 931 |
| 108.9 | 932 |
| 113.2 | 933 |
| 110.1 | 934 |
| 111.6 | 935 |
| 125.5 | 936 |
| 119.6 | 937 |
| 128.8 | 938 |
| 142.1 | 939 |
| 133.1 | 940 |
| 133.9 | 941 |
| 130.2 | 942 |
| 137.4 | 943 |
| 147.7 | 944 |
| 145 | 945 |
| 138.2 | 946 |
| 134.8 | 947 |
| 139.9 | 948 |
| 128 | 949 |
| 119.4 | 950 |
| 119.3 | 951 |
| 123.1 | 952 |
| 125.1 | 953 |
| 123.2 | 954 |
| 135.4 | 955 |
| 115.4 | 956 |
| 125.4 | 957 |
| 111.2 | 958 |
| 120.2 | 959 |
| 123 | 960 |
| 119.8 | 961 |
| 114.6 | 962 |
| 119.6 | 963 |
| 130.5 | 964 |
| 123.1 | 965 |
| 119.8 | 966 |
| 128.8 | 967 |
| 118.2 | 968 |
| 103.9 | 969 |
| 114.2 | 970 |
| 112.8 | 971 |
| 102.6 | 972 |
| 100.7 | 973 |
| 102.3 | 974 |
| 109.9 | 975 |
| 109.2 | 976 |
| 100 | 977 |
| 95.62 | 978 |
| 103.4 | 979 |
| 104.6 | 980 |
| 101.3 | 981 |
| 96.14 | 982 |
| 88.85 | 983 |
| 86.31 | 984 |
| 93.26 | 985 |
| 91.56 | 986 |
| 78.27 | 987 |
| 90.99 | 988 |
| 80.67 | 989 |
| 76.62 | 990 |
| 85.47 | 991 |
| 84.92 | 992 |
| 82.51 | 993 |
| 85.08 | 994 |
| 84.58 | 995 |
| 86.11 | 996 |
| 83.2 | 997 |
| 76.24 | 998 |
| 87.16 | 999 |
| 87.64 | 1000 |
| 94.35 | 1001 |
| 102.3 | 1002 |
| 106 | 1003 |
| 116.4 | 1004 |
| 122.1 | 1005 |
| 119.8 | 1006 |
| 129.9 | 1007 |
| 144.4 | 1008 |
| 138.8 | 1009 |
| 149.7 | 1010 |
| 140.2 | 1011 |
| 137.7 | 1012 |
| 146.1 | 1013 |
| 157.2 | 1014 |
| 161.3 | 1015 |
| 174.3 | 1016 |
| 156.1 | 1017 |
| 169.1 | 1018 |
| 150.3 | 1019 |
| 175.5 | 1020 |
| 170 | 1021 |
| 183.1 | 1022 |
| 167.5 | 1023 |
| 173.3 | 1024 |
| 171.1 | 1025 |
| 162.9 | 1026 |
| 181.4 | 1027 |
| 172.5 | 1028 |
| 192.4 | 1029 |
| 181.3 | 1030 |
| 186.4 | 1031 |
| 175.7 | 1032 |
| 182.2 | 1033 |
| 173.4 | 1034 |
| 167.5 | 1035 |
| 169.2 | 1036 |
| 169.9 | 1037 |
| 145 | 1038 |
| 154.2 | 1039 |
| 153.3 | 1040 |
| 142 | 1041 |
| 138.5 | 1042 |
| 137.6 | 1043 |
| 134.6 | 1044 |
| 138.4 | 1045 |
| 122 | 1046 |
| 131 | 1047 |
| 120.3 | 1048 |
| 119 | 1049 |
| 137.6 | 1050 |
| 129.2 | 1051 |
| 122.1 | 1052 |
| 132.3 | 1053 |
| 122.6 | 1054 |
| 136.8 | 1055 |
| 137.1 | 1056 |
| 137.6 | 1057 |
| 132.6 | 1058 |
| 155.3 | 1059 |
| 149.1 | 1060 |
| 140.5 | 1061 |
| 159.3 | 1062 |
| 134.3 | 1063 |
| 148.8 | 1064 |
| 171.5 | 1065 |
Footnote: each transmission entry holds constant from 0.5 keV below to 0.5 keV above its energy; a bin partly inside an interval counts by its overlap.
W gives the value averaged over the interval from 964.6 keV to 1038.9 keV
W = 127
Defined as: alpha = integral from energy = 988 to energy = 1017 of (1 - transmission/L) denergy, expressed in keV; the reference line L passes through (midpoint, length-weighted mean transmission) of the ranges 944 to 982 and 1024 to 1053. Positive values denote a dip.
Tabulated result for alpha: 5.3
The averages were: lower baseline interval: 118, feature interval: 113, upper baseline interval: 154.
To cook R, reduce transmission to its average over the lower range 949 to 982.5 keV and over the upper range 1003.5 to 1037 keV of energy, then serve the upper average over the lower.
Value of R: 1.4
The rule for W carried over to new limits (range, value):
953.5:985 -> 111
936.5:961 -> 129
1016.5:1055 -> 155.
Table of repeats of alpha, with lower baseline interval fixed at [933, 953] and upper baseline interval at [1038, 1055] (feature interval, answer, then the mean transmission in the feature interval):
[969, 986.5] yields 4.01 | 101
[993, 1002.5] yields 3.22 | 87.1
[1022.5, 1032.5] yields -3.26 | 176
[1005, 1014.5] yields -0.52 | 139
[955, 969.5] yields 1.12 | 120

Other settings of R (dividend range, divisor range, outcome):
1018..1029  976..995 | 1.89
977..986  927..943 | 0.78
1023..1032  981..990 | 2.00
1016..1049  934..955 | 1.23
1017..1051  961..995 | 1.57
